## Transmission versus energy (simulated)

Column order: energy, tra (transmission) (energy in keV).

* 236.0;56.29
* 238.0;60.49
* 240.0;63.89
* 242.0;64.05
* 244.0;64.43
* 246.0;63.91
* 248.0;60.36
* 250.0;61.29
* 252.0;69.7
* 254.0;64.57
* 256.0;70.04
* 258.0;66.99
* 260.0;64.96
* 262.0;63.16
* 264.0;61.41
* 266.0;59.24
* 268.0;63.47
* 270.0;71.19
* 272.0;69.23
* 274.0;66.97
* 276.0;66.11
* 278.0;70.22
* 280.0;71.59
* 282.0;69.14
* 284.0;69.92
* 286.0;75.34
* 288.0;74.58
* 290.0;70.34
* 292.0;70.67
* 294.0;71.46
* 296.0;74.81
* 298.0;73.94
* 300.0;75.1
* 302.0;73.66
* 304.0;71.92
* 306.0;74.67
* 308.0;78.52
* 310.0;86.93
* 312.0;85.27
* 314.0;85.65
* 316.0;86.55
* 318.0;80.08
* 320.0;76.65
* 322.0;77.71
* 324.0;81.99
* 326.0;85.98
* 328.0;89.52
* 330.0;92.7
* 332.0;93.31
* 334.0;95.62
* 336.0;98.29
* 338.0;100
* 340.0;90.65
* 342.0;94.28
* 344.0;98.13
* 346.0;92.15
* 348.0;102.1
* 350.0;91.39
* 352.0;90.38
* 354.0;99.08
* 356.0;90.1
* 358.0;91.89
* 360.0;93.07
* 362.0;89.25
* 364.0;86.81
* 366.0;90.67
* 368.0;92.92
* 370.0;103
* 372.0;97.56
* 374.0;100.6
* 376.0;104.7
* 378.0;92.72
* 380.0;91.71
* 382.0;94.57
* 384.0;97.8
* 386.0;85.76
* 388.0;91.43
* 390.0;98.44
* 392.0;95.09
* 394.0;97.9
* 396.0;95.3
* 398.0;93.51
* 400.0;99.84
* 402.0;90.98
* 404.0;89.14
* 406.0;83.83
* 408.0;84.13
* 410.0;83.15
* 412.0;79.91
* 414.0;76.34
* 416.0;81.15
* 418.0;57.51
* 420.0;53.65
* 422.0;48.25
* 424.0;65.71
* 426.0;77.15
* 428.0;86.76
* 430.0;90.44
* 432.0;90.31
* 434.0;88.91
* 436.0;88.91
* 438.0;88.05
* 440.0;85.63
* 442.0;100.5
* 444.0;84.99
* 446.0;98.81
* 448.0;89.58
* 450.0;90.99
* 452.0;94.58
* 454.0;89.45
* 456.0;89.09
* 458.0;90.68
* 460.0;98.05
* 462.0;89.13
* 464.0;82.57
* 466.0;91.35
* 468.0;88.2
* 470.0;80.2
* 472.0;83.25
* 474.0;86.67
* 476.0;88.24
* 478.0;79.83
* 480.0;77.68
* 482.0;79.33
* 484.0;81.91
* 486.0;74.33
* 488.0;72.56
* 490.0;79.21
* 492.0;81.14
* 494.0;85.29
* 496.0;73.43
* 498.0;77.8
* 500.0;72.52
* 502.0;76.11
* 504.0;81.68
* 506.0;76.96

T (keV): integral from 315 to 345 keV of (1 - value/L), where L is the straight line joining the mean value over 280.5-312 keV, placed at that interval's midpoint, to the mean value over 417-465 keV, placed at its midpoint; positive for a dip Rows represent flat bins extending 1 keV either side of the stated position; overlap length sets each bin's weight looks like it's -5.0 keV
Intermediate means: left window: 74.4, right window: 84.2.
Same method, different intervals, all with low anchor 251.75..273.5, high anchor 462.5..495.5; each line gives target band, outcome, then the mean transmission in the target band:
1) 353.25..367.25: -3.5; 91.4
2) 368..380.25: -4.0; 98.3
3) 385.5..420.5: -4.4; 85.8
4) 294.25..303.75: -0.8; 74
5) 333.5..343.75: -3.5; 95.9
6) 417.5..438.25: 0.6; 76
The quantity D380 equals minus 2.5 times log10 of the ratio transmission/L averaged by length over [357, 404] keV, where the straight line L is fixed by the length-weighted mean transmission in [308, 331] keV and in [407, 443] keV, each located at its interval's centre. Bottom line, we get -0.163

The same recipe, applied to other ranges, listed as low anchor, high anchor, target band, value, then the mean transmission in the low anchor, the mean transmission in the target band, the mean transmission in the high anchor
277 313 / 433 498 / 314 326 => -0.075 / 74.3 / 81.5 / 85.9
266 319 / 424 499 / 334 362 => -0.214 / 73.8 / 94.6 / 85.5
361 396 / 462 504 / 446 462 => -0.091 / 94.8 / 92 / 80.8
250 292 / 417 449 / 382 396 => -0.217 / 67.8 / 94.5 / 80.9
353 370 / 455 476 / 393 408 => -0.019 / 92.4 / 92.3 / 87.9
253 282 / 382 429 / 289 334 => -0.118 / 66.5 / 80.2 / 83.4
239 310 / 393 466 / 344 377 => -0.211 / 68.9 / 94.8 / 85.5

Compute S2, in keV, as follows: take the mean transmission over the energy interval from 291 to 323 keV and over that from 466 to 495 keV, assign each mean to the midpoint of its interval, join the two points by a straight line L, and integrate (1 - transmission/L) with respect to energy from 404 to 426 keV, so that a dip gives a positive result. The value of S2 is 2.1 keV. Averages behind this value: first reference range 77.7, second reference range 81.6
